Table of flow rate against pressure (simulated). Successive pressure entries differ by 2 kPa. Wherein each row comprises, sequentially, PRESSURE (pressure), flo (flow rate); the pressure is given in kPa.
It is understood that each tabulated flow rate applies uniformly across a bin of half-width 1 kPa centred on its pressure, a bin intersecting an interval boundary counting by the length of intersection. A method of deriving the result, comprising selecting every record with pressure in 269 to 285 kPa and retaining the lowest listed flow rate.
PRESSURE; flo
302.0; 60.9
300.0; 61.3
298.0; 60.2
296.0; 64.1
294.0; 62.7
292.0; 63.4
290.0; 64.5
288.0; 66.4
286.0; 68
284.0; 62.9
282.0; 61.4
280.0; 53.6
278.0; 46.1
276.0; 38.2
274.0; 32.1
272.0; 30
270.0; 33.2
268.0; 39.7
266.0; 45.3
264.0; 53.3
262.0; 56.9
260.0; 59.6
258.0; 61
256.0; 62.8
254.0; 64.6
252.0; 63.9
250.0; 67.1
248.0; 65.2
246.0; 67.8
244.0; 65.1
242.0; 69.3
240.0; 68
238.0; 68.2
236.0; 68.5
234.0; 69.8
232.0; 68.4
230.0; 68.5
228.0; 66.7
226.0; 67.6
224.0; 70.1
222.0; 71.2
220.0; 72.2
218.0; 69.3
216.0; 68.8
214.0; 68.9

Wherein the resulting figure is 30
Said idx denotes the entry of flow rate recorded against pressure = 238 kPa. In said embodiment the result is 68.2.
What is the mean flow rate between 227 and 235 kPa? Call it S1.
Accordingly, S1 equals 68.3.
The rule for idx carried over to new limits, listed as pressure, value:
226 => 67.6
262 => 56.9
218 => 69.3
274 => 32.1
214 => 68.9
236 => 68.5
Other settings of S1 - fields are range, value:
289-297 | 63.7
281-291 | 64.6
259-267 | 53.8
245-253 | 66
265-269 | 42.5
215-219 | 69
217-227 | 70.1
